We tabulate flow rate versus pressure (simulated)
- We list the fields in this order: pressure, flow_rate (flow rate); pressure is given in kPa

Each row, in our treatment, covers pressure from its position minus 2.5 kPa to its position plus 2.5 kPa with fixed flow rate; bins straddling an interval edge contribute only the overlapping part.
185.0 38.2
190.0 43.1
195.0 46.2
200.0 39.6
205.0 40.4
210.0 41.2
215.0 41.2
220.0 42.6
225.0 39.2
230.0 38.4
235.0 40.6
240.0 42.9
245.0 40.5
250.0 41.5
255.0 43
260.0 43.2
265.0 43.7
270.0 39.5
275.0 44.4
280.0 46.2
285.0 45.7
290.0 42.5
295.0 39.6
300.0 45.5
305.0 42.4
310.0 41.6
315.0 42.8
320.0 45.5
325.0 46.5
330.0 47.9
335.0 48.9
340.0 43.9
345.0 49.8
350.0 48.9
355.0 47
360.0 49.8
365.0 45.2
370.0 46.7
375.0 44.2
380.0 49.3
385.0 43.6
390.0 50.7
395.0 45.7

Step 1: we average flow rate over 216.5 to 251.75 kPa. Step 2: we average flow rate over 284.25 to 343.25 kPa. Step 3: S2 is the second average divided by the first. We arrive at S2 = 1.1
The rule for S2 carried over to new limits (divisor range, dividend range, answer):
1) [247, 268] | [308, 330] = 1.04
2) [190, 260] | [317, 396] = 1.14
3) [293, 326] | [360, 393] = 1.08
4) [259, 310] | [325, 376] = 1.09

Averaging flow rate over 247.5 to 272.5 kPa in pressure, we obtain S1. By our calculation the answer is 42.2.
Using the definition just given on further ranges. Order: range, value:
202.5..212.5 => 40.8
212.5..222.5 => 41.9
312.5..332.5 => 45.7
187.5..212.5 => 42.1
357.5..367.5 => 47.5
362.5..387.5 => 45.8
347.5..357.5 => 48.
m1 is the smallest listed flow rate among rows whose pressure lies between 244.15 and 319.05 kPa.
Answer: 39.5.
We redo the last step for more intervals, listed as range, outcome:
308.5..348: 41.6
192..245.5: 38.4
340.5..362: 47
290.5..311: 39.6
